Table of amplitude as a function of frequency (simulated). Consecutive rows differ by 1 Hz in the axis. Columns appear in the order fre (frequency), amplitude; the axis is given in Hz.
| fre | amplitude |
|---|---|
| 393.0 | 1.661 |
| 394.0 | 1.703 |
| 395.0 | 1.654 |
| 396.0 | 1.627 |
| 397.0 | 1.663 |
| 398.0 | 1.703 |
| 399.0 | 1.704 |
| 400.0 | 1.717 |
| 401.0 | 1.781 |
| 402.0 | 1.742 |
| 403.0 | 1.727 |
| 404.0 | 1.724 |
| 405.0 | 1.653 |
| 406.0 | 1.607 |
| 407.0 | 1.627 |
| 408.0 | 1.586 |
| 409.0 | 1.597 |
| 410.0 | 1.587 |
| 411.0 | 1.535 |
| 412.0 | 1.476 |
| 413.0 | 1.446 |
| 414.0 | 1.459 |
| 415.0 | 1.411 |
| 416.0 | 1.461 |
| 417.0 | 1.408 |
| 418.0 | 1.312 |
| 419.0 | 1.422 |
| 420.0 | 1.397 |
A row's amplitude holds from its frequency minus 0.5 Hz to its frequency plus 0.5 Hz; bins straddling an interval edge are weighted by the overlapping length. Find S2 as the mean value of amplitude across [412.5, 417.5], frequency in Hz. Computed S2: 1.44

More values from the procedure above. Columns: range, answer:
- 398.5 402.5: 1.74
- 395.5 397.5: 1.65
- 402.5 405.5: 1.7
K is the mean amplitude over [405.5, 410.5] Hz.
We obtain 1.6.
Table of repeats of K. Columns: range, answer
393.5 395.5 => 1.68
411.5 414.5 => 1.46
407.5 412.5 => 1.56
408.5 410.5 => 1.59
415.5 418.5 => 1.39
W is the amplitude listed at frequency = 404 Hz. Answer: 1.724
